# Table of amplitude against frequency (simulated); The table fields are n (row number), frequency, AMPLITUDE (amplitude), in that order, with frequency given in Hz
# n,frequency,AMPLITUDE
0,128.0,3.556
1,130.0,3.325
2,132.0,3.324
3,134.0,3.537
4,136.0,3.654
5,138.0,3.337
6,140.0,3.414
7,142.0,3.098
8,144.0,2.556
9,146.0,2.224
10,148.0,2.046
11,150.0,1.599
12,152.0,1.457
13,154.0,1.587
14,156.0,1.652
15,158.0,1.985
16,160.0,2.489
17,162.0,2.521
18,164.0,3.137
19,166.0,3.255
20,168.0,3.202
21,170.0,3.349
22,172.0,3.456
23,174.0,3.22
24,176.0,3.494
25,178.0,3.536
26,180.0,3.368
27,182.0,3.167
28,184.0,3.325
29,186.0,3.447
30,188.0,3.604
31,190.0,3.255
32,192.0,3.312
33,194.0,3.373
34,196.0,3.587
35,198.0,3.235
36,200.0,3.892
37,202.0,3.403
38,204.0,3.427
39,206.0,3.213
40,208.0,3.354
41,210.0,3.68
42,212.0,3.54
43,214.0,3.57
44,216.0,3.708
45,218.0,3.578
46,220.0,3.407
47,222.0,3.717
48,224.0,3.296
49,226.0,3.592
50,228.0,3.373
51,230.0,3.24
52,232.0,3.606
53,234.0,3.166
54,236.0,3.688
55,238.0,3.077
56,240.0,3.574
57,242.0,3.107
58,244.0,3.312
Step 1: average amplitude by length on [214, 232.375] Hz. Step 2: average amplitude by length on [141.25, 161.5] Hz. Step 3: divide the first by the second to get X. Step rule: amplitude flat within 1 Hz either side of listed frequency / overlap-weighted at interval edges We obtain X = 1.69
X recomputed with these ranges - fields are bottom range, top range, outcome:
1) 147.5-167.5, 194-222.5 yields 1.60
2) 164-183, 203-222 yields 1.05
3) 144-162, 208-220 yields 1.83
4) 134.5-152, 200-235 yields 1.29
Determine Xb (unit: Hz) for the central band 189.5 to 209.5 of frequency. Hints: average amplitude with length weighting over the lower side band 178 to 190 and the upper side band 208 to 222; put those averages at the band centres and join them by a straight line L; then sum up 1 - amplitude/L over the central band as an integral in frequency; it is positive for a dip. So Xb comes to 0.4 Hz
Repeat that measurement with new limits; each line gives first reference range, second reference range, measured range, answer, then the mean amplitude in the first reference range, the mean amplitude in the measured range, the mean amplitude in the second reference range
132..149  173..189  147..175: 6.3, 3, 2.5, 3.4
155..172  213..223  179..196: -1.4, 2.74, 3.37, 3.6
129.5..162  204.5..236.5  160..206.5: -4.6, 2.57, 3.32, 3.48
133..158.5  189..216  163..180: -2.4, 2.48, 3.33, 3.46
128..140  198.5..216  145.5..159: 6.6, 3.44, 1.78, 3.51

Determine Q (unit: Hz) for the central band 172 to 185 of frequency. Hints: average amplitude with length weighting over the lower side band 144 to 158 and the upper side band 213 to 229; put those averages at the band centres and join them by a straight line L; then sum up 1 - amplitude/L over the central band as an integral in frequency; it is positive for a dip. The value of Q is -4.51 Hz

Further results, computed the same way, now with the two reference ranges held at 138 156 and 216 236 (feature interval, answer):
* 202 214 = -1.0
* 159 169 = -1.5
